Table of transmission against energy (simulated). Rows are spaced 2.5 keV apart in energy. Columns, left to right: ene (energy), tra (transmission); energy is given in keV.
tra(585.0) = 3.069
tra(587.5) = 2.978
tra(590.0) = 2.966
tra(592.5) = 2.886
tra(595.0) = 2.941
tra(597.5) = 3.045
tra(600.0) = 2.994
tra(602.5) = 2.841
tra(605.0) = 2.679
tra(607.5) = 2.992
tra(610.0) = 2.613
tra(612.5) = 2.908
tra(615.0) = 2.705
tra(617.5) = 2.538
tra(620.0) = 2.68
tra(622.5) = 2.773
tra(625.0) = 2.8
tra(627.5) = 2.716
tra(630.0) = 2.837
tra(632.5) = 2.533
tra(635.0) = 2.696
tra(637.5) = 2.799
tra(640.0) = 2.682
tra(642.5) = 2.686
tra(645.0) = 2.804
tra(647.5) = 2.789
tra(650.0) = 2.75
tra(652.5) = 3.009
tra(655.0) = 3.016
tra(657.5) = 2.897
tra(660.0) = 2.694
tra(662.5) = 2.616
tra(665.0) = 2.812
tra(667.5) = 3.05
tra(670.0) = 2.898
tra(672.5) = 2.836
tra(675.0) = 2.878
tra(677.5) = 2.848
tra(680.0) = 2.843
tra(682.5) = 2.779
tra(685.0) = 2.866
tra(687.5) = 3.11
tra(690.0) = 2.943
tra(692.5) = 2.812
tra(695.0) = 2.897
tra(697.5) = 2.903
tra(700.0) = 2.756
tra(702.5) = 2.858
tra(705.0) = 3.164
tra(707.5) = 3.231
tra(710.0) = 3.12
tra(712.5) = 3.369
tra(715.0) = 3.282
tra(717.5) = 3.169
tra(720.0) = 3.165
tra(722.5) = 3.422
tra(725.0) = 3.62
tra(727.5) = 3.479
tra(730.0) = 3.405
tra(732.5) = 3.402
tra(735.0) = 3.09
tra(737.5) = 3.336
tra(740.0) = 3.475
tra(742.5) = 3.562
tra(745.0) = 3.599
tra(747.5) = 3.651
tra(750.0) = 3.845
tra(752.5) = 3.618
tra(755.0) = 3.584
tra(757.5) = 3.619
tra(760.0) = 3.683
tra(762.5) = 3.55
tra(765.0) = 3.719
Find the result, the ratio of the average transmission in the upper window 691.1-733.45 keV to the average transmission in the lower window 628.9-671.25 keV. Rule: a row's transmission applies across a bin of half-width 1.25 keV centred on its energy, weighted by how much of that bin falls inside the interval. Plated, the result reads 1.1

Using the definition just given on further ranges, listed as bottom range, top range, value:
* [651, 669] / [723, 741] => 1.19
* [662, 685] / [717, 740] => 1.18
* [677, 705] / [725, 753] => 1.21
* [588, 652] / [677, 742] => 1.12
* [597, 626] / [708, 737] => 1.19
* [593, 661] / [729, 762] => 1.26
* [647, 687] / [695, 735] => 1.12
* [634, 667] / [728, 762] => 1.26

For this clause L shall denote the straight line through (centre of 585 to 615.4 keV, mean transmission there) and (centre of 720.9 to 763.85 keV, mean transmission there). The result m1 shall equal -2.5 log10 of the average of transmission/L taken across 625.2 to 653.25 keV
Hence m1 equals 0.12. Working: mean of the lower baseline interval 2.89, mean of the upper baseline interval 3.52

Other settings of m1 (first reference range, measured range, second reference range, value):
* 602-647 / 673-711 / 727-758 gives 0.09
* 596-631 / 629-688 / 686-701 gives 0.01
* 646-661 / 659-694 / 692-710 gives 0.02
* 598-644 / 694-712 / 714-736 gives 0.07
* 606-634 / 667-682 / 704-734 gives 0.06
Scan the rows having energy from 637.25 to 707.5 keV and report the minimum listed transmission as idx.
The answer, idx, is 2.616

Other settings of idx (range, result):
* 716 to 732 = 3.165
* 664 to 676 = 2.812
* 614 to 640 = 2.533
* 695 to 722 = 2.756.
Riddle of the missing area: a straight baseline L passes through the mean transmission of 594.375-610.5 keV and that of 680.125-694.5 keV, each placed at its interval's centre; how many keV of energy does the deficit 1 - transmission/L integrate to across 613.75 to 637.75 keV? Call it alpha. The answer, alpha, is 1.5 keV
